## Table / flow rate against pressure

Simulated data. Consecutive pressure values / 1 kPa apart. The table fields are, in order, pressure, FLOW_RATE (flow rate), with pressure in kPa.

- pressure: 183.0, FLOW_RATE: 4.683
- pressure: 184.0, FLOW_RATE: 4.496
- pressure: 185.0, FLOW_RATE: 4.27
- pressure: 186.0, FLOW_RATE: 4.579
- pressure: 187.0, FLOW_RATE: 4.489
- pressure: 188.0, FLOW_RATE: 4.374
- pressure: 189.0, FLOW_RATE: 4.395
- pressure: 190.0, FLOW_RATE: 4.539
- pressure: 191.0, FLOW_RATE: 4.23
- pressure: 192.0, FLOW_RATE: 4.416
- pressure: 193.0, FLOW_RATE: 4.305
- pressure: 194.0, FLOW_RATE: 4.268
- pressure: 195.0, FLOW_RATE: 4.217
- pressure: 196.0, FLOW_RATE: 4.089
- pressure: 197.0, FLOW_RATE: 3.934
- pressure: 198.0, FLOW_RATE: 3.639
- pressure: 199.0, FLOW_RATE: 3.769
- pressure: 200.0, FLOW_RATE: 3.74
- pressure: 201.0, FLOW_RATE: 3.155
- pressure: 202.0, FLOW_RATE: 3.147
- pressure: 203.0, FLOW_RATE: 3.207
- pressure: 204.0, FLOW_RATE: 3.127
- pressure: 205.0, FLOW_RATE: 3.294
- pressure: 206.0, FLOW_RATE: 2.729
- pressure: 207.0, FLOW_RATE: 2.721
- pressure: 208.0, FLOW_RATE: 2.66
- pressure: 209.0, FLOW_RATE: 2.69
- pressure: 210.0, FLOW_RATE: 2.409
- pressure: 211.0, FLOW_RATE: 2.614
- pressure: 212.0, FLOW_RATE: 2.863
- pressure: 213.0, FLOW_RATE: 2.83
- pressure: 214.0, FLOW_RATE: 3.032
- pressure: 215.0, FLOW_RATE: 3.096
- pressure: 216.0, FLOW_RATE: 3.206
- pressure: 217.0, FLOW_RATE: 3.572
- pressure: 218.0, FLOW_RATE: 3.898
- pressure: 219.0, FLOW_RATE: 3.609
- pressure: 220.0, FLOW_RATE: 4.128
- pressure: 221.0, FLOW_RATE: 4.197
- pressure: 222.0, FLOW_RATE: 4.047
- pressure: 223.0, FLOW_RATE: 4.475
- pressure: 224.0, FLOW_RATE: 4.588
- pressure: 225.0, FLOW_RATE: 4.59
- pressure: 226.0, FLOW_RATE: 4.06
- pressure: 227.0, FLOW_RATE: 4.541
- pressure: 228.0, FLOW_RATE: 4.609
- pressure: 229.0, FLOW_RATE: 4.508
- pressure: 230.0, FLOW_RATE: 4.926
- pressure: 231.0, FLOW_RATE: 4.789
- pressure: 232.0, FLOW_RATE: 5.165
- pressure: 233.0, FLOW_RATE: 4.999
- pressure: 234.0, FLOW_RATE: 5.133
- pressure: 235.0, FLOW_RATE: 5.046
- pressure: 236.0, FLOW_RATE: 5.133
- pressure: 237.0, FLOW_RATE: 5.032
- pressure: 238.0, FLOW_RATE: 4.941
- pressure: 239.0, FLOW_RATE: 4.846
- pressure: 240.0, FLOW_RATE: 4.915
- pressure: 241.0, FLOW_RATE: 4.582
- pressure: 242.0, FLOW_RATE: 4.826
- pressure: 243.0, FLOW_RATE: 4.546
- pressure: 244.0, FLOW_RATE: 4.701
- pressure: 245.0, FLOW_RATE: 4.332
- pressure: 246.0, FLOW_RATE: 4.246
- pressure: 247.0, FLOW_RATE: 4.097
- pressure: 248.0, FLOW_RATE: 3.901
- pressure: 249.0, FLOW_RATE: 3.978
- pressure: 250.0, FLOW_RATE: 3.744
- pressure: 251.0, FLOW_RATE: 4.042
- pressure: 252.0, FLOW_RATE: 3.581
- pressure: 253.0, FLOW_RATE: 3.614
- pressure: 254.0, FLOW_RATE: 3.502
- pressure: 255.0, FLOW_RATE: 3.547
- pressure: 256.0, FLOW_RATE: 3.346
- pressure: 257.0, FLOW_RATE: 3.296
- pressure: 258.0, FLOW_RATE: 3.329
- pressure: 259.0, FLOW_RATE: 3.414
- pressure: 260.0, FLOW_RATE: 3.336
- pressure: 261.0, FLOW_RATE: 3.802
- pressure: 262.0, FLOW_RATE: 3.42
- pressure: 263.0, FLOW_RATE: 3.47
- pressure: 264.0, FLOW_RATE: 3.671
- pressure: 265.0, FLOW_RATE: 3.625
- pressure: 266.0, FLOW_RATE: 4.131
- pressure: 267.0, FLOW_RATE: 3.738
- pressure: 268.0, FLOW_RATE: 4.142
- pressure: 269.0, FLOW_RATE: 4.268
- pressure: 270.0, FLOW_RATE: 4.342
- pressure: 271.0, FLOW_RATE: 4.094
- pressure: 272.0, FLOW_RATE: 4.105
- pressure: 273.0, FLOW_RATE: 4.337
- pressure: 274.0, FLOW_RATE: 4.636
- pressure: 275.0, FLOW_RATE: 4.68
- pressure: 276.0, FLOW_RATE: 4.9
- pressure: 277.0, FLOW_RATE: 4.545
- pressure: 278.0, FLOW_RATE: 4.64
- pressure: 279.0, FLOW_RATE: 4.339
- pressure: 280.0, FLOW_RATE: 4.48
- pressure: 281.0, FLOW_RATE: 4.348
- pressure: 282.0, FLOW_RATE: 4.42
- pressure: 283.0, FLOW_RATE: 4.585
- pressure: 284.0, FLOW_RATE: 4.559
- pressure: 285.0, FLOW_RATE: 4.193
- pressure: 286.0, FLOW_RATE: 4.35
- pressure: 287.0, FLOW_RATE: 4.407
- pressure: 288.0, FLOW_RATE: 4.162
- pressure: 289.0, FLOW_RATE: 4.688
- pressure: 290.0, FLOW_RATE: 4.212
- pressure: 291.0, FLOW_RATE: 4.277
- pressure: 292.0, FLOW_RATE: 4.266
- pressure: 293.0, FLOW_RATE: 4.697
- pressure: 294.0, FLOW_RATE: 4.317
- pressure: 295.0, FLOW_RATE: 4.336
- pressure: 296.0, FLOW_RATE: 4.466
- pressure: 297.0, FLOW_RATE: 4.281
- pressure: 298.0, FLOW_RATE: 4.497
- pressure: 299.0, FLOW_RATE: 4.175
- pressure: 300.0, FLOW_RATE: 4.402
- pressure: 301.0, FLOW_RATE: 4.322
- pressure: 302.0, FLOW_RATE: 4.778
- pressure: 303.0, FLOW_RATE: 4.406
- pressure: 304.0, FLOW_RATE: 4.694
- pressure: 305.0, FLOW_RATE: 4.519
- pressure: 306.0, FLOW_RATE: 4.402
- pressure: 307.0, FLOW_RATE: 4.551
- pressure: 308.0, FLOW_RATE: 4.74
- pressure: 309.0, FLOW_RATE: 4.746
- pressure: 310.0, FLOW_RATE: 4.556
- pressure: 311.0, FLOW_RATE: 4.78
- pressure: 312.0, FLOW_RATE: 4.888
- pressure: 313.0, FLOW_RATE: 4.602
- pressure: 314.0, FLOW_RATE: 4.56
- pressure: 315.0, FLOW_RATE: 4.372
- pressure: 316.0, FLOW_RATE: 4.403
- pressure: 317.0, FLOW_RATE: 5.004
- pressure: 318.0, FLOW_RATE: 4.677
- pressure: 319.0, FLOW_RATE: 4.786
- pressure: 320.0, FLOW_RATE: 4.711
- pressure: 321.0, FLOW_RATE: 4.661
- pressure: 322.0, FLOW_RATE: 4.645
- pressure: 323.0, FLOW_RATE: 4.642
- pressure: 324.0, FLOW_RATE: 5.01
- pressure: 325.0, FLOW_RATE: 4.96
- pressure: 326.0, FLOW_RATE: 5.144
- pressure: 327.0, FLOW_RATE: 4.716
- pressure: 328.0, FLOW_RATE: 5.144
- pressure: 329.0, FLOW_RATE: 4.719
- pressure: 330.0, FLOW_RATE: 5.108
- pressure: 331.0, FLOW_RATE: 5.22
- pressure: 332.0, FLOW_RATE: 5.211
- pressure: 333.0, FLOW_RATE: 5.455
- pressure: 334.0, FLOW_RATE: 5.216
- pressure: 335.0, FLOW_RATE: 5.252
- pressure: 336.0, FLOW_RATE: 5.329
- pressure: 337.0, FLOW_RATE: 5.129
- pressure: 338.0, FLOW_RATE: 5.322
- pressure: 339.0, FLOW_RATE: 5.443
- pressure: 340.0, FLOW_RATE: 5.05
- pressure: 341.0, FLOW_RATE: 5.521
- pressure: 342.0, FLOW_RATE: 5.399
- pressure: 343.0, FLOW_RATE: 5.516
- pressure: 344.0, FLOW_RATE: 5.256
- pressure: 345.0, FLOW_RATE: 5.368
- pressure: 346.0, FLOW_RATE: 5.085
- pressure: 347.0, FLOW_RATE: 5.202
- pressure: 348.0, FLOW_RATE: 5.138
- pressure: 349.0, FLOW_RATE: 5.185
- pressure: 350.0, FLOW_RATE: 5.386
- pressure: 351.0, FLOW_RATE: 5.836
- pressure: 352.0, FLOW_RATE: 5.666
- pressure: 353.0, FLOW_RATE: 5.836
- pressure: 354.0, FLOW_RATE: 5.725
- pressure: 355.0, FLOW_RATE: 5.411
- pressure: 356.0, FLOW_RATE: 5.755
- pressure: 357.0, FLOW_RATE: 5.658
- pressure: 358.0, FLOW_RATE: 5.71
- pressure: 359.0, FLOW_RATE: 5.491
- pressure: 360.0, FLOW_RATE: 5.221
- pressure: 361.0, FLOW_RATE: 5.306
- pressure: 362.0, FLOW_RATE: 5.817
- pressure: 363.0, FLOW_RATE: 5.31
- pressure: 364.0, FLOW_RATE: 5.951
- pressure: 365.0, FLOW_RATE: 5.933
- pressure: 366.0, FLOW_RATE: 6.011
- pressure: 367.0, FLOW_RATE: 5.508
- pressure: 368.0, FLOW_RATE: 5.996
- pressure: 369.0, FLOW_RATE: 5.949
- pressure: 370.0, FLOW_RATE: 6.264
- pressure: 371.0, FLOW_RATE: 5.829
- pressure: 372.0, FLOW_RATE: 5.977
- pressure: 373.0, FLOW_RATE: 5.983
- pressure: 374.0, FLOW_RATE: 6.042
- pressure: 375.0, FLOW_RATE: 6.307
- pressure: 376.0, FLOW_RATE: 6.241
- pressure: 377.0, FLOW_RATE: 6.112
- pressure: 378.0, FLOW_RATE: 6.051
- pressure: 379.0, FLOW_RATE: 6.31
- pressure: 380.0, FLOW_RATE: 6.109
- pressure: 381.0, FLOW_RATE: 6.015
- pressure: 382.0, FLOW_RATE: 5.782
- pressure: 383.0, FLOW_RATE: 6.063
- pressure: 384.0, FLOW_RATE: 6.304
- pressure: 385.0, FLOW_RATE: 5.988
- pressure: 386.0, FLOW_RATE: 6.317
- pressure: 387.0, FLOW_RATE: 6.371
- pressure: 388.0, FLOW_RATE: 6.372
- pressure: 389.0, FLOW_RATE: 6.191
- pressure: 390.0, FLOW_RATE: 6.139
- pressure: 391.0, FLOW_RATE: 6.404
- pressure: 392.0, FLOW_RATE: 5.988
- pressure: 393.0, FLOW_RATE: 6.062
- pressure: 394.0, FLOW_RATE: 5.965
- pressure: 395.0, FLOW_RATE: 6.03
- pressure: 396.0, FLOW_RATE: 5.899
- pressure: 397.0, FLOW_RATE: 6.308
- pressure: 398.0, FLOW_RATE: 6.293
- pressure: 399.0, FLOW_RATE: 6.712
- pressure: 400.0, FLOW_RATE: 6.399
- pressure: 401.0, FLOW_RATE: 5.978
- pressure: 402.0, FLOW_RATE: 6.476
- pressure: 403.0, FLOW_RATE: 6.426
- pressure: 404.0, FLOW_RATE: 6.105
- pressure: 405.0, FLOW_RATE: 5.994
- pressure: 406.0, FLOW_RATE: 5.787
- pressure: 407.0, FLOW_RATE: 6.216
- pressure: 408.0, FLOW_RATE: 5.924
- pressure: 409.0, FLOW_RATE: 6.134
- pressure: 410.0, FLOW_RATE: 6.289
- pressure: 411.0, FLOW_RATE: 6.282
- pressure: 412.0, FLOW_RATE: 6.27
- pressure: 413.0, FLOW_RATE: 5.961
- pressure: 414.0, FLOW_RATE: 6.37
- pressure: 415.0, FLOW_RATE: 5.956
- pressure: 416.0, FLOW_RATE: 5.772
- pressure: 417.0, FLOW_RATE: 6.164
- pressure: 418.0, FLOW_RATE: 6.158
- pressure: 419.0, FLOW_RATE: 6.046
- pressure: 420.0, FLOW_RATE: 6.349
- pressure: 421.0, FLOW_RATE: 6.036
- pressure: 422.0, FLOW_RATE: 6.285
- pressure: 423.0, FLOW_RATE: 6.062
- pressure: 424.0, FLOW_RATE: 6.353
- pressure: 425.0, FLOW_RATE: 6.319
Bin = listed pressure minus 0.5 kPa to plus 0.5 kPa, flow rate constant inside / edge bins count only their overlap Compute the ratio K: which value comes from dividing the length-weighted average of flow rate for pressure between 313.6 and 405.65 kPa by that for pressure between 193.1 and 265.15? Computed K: 1.44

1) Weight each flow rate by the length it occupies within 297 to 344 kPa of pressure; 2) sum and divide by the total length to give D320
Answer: 4.85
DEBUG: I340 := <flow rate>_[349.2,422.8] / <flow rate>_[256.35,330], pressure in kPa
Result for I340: 1.37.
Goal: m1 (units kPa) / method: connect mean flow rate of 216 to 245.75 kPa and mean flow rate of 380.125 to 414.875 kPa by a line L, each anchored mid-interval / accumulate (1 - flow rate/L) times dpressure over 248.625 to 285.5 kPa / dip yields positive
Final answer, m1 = 6.8 kPa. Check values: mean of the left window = 4.55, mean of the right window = 6.17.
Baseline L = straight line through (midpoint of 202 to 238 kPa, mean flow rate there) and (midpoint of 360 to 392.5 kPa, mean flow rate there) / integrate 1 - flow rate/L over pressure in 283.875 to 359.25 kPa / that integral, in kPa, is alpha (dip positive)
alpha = 5.41 kPa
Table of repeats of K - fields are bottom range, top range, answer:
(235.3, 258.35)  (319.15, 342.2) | 1.21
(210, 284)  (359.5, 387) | 1.44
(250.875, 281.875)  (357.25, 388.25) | 1.50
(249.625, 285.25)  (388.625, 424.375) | 1.54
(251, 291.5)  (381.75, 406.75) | 1.52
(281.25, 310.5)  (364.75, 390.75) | 1.37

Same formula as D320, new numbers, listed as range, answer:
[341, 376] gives 5.65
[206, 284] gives 4.05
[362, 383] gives 5.98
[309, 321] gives 4.67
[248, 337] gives 4.4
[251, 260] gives 3.48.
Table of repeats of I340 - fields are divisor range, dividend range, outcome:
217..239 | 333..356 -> 1.18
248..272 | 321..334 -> 1.34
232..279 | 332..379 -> 1.34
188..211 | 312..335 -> 1.36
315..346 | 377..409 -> 1.22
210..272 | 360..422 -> 1.50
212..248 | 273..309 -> 1.03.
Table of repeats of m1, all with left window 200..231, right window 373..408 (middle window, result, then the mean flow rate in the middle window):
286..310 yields 1.73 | 4.45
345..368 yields 0.42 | 5.56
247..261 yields 1.78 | 3.61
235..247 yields -2.36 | 4.72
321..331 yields 0.59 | 4.9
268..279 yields 0.00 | 4.44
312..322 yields 0.83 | 4.65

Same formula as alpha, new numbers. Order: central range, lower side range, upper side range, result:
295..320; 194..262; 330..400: 2.12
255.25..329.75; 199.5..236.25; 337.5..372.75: 6.10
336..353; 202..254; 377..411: 0.49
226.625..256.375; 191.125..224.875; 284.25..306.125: -4.57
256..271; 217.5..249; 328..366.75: 3.36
